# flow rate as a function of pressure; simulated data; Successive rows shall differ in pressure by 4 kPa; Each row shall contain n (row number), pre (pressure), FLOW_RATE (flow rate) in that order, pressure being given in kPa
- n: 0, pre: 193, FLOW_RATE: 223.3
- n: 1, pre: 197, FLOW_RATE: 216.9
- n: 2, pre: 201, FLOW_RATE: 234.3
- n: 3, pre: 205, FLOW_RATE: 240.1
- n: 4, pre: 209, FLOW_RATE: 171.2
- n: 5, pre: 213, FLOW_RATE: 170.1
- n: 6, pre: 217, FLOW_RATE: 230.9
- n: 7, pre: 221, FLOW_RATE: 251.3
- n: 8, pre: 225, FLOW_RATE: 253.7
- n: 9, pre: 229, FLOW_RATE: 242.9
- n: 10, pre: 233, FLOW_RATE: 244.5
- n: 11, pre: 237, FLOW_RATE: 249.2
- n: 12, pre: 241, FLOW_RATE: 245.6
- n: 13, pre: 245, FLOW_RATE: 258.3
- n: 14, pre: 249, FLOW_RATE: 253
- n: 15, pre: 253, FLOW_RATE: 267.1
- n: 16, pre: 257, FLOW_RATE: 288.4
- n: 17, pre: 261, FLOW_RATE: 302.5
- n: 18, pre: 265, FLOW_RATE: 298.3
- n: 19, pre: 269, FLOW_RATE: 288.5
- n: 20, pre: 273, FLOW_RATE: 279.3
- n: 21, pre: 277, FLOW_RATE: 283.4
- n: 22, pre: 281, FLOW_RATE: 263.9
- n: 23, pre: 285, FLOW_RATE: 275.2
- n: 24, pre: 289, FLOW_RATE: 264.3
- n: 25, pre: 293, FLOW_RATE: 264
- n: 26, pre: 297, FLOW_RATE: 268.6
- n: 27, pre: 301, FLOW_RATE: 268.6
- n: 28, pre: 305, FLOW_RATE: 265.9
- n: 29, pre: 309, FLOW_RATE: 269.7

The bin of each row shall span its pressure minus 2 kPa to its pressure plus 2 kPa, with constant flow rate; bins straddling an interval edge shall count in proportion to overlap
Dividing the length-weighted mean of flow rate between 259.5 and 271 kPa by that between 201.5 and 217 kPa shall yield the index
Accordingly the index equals 1.5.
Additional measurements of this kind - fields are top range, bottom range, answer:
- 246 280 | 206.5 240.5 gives 1.24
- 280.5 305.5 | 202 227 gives 1.22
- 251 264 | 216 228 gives 1.17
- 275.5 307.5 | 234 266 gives 1.00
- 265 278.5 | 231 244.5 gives 1.15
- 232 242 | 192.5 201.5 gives 1.10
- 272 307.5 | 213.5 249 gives 1.11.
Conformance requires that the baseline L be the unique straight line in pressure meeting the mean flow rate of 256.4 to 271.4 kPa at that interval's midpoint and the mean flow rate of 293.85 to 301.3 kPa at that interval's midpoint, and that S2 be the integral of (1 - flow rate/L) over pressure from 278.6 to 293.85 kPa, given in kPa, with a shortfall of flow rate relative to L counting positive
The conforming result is 0.5 kPa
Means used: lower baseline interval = 295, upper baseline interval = 268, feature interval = 267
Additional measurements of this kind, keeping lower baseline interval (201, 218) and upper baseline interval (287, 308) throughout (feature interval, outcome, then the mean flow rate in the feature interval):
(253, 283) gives -4.8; 285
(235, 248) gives -1.4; 251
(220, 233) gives -1.9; 248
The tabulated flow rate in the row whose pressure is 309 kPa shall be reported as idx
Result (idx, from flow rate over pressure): 269.7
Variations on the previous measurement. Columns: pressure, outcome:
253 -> 267.1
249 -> 253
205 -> 240.1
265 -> 298.3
